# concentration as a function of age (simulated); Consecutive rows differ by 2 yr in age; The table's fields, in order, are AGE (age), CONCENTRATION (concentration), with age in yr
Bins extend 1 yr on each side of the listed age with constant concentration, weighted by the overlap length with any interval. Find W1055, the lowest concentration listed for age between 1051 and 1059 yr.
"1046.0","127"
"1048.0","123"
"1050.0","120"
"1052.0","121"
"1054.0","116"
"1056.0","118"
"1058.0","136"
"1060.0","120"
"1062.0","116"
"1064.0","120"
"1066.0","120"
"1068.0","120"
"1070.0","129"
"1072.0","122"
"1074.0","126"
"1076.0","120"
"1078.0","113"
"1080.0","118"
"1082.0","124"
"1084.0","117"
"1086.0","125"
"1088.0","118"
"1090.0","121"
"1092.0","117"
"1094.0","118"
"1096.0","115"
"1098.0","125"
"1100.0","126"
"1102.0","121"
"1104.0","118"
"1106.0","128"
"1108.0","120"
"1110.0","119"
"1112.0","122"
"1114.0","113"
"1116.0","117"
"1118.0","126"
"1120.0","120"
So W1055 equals 116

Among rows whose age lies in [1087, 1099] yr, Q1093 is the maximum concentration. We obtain 125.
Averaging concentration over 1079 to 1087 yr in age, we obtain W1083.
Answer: 121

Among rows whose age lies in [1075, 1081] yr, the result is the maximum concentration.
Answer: 120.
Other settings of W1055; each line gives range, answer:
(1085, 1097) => 115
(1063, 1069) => 120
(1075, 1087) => 113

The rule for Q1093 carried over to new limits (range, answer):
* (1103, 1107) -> 128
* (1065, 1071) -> 129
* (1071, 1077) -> 126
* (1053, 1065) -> 136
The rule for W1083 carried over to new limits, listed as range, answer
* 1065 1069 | 120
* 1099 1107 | 123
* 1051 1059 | 123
